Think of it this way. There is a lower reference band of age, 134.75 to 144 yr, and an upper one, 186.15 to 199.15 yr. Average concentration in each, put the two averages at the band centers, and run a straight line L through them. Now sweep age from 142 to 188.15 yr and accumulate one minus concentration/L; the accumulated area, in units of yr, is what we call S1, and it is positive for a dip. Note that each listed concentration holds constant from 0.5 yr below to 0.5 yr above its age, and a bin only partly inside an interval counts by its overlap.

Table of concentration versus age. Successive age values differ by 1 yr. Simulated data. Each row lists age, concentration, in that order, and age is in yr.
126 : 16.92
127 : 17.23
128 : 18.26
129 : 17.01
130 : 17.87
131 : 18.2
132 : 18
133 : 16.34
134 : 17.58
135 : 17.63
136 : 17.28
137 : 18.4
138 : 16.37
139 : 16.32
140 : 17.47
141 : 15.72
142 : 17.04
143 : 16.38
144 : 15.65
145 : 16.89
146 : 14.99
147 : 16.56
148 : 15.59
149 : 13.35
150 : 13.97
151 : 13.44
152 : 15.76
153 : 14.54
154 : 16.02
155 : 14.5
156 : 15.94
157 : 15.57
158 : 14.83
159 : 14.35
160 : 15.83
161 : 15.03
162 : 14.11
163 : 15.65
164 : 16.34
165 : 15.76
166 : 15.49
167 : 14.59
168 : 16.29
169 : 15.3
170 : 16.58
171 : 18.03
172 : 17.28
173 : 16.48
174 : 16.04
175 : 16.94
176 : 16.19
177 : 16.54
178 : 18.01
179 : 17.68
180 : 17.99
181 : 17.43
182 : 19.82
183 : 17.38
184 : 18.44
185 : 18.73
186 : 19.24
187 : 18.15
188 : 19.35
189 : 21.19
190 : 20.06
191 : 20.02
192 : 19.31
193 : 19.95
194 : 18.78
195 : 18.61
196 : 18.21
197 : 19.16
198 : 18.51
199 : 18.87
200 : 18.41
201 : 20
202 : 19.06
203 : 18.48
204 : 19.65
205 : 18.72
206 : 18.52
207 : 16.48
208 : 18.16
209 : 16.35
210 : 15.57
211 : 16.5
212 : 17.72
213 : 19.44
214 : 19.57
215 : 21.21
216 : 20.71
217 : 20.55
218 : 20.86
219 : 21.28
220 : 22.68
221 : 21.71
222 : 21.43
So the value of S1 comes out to 4.5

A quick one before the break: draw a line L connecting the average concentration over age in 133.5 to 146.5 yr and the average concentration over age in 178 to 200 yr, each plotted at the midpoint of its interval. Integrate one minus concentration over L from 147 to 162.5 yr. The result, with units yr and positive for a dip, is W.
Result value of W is 2.2 yr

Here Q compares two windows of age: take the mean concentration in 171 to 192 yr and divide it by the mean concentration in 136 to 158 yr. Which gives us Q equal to 1.15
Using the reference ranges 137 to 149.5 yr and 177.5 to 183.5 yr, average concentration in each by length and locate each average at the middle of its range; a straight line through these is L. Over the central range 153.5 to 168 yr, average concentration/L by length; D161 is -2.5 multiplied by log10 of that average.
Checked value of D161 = 0.11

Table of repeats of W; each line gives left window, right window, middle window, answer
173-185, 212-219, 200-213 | 1.0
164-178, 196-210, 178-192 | -1.3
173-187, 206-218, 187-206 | -1.1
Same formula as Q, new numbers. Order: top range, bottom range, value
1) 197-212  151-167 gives 1.19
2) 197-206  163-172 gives 1.18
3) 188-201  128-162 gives 1.20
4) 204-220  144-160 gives 1.25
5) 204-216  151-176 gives 1.16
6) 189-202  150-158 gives 1.28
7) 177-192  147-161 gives 1.25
